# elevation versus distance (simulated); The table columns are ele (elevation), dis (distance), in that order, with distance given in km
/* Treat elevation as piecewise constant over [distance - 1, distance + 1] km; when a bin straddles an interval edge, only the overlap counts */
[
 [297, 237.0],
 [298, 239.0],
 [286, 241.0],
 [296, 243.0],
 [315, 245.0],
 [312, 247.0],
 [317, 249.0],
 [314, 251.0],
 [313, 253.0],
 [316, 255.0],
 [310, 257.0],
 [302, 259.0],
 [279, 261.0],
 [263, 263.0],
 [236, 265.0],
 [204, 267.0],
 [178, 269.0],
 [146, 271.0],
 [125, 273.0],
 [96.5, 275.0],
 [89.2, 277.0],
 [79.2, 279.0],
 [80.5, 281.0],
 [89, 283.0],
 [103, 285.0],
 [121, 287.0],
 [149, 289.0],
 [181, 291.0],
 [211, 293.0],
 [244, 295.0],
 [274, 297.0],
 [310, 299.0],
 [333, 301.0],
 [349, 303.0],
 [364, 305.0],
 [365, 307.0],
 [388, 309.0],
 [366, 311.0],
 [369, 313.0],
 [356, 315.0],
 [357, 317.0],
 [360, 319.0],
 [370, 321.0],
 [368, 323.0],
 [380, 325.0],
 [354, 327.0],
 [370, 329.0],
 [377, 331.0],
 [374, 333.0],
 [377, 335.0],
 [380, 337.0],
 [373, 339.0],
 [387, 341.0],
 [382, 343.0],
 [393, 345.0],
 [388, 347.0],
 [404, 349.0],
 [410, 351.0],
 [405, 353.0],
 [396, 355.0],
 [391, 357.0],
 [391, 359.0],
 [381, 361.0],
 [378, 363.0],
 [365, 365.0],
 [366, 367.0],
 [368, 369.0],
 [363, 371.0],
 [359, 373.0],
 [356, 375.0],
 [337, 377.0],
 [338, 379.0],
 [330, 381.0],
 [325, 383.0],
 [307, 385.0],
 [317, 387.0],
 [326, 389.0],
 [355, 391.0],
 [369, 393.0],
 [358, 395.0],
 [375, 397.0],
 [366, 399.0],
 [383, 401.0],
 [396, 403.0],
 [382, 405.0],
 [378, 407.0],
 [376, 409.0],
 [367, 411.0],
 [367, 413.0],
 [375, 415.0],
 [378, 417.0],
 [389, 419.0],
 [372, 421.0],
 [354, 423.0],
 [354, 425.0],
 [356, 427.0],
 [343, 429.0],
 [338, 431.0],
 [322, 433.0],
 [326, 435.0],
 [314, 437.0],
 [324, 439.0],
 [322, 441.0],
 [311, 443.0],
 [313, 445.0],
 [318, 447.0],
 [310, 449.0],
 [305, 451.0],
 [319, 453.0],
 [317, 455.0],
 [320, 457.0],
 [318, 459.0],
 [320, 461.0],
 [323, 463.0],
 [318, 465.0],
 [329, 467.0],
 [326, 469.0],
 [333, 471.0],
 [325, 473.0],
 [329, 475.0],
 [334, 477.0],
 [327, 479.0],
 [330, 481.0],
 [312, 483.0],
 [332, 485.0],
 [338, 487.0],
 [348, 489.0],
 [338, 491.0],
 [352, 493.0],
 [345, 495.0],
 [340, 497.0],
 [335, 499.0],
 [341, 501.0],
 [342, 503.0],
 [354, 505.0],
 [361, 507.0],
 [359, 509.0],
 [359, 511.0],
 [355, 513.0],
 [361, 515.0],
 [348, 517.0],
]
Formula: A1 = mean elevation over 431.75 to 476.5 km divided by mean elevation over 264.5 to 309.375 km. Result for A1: 1.6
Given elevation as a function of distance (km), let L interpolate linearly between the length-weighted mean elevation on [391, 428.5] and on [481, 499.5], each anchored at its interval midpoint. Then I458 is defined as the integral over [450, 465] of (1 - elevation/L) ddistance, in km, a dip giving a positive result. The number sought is 1.4 km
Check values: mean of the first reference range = 371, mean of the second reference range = 337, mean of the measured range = 317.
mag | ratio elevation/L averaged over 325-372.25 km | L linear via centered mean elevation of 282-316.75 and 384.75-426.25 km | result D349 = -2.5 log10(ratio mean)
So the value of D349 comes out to -0.21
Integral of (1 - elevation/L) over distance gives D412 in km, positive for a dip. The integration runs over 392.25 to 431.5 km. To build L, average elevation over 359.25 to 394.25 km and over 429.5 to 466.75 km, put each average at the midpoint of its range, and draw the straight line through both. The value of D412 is -4.0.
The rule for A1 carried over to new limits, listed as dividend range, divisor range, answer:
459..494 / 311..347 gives 0.89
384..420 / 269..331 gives 1.41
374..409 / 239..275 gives 1.35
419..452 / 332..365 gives 0.86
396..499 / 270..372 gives 1.10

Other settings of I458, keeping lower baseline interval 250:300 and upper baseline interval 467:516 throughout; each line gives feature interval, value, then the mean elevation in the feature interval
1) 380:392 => -2.40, 327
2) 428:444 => -1.08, 325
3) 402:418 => -4.99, 377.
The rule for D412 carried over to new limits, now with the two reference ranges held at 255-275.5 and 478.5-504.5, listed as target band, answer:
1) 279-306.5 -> 2.8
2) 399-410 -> -3.3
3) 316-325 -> -4.2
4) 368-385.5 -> -4.1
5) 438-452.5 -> -0.1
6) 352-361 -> -4.2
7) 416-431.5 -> -3.0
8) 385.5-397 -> -2.4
